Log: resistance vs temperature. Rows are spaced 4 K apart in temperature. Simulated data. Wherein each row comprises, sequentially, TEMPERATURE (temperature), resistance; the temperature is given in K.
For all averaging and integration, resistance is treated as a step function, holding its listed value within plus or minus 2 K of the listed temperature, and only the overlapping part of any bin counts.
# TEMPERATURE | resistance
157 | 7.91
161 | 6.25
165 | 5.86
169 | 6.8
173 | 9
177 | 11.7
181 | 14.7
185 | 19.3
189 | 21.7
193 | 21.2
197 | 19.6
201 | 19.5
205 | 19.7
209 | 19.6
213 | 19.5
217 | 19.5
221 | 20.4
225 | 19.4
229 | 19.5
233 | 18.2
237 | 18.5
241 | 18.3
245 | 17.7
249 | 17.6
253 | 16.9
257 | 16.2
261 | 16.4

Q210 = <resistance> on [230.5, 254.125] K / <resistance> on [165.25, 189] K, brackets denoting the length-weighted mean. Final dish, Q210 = 1.42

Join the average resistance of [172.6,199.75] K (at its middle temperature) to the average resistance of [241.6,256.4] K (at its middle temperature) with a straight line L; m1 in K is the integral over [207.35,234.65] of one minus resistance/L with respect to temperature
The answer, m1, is -3.4 K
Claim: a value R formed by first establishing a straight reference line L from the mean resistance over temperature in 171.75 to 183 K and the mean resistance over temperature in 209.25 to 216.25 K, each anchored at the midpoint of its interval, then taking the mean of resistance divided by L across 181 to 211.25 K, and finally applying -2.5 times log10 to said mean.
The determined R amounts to -0.24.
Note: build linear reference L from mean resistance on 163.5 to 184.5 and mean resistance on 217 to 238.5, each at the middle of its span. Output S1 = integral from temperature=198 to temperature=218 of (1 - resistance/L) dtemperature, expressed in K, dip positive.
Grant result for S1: -4.6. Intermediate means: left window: 10.4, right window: 19.2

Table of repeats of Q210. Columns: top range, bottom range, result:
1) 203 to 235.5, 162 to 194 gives 1.46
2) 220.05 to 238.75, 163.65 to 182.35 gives 2.00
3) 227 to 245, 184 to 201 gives 0.91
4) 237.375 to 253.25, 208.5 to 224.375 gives 0.90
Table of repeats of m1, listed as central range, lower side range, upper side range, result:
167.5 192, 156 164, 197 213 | -2.71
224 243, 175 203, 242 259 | -1.39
